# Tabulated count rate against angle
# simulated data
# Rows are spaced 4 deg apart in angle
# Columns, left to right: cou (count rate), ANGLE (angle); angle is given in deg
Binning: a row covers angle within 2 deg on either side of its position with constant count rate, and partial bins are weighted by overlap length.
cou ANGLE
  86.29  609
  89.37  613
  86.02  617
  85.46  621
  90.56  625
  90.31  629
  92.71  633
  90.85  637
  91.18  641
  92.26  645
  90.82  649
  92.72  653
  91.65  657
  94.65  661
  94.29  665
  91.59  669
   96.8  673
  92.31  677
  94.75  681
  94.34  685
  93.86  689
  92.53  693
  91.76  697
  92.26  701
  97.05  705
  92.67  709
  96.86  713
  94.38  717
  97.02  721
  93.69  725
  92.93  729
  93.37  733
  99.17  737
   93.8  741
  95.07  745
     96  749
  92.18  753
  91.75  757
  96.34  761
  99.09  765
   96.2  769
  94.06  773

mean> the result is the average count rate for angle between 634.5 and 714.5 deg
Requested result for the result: 93.2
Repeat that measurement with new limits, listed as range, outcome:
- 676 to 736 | 94.1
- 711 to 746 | 95.1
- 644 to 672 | 92.7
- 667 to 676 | 94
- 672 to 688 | 94.4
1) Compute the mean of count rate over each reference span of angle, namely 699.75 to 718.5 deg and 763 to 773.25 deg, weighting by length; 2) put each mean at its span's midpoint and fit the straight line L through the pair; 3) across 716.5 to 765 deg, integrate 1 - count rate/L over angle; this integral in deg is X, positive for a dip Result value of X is 0.5 deg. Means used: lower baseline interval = 94.7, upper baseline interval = 96.9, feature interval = 94.8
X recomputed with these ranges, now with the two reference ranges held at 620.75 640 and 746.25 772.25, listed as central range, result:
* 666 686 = -0.40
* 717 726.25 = -0.15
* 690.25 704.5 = 0.02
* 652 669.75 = -0.29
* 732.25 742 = -0.16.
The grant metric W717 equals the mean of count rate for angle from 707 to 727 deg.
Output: 94.9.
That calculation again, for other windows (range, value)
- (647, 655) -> 91.8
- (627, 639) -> 91.3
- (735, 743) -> 96.5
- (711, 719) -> 95.6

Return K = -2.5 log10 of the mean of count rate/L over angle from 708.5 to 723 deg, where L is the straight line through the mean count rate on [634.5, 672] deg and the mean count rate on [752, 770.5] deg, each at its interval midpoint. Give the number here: -0.02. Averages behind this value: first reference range 92.4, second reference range 95.2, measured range 95.5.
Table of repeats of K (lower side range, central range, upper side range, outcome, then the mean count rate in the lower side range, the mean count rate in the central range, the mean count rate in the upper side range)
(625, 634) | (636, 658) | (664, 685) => 0.008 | 91.2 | 91.6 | 94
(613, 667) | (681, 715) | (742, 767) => -0.011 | 91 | 94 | 95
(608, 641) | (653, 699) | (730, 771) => -0.021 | 89.2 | 93.5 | 95.2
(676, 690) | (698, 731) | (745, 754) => -0.004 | 93.9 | 94.5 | 94.5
